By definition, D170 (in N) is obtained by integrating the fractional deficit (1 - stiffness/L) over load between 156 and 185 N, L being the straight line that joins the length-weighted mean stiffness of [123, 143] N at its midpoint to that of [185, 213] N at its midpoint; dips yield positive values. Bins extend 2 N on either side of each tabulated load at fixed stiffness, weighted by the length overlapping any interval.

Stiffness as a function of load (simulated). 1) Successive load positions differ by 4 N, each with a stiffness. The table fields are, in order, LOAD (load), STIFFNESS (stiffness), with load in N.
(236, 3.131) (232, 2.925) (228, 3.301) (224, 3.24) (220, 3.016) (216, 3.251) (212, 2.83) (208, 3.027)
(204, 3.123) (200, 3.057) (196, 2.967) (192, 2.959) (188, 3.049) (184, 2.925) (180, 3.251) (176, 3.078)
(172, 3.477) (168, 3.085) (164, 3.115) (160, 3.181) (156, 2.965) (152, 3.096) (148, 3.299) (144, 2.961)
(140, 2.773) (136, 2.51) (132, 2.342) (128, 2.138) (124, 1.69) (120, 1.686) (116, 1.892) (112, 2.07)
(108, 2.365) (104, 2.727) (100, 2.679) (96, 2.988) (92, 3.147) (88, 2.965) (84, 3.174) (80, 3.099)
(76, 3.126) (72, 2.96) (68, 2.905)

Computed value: -4.6 N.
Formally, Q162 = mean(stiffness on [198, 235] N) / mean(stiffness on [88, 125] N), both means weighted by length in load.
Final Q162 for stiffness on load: 1.28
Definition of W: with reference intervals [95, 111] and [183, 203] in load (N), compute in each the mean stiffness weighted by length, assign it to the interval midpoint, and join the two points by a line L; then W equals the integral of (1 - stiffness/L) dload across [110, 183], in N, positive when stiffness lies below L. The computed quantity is 3.12 N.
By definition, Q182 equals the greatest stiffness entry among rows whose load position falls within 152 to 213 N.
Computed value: 3.477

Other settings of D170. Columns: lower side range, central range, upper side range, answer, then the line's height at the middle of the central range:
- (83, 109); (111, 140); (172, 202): 8.3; 2.94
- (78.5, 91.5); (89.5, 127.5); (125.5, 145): 6.4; 2.81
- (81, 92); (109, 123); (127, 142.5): 4.2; 2.71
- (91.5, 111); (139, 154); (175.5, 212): -0.9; 2.87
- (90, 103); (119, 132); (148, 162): 4.7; 3.02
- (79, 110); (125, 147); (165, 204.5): 3.3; 2.98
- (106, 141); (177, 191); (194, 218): -1.3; 2.8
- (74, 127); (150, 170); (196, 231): -1.7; 2.85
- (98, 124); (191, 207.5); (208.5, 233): -0.6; 2.92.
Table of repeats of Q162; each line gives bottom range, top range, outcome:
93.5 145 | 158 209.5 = 1.31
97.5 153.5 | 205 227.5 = 1.26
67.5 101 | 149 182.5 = 1.05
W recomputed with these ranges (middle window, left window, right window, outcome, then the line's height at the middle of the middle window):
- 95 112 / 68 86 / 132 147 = 1.91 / 2.93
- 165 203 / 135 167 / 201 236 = -0.61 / 3.05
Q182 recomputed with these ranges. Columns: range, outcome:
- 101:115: 2.727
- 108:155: 3.299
